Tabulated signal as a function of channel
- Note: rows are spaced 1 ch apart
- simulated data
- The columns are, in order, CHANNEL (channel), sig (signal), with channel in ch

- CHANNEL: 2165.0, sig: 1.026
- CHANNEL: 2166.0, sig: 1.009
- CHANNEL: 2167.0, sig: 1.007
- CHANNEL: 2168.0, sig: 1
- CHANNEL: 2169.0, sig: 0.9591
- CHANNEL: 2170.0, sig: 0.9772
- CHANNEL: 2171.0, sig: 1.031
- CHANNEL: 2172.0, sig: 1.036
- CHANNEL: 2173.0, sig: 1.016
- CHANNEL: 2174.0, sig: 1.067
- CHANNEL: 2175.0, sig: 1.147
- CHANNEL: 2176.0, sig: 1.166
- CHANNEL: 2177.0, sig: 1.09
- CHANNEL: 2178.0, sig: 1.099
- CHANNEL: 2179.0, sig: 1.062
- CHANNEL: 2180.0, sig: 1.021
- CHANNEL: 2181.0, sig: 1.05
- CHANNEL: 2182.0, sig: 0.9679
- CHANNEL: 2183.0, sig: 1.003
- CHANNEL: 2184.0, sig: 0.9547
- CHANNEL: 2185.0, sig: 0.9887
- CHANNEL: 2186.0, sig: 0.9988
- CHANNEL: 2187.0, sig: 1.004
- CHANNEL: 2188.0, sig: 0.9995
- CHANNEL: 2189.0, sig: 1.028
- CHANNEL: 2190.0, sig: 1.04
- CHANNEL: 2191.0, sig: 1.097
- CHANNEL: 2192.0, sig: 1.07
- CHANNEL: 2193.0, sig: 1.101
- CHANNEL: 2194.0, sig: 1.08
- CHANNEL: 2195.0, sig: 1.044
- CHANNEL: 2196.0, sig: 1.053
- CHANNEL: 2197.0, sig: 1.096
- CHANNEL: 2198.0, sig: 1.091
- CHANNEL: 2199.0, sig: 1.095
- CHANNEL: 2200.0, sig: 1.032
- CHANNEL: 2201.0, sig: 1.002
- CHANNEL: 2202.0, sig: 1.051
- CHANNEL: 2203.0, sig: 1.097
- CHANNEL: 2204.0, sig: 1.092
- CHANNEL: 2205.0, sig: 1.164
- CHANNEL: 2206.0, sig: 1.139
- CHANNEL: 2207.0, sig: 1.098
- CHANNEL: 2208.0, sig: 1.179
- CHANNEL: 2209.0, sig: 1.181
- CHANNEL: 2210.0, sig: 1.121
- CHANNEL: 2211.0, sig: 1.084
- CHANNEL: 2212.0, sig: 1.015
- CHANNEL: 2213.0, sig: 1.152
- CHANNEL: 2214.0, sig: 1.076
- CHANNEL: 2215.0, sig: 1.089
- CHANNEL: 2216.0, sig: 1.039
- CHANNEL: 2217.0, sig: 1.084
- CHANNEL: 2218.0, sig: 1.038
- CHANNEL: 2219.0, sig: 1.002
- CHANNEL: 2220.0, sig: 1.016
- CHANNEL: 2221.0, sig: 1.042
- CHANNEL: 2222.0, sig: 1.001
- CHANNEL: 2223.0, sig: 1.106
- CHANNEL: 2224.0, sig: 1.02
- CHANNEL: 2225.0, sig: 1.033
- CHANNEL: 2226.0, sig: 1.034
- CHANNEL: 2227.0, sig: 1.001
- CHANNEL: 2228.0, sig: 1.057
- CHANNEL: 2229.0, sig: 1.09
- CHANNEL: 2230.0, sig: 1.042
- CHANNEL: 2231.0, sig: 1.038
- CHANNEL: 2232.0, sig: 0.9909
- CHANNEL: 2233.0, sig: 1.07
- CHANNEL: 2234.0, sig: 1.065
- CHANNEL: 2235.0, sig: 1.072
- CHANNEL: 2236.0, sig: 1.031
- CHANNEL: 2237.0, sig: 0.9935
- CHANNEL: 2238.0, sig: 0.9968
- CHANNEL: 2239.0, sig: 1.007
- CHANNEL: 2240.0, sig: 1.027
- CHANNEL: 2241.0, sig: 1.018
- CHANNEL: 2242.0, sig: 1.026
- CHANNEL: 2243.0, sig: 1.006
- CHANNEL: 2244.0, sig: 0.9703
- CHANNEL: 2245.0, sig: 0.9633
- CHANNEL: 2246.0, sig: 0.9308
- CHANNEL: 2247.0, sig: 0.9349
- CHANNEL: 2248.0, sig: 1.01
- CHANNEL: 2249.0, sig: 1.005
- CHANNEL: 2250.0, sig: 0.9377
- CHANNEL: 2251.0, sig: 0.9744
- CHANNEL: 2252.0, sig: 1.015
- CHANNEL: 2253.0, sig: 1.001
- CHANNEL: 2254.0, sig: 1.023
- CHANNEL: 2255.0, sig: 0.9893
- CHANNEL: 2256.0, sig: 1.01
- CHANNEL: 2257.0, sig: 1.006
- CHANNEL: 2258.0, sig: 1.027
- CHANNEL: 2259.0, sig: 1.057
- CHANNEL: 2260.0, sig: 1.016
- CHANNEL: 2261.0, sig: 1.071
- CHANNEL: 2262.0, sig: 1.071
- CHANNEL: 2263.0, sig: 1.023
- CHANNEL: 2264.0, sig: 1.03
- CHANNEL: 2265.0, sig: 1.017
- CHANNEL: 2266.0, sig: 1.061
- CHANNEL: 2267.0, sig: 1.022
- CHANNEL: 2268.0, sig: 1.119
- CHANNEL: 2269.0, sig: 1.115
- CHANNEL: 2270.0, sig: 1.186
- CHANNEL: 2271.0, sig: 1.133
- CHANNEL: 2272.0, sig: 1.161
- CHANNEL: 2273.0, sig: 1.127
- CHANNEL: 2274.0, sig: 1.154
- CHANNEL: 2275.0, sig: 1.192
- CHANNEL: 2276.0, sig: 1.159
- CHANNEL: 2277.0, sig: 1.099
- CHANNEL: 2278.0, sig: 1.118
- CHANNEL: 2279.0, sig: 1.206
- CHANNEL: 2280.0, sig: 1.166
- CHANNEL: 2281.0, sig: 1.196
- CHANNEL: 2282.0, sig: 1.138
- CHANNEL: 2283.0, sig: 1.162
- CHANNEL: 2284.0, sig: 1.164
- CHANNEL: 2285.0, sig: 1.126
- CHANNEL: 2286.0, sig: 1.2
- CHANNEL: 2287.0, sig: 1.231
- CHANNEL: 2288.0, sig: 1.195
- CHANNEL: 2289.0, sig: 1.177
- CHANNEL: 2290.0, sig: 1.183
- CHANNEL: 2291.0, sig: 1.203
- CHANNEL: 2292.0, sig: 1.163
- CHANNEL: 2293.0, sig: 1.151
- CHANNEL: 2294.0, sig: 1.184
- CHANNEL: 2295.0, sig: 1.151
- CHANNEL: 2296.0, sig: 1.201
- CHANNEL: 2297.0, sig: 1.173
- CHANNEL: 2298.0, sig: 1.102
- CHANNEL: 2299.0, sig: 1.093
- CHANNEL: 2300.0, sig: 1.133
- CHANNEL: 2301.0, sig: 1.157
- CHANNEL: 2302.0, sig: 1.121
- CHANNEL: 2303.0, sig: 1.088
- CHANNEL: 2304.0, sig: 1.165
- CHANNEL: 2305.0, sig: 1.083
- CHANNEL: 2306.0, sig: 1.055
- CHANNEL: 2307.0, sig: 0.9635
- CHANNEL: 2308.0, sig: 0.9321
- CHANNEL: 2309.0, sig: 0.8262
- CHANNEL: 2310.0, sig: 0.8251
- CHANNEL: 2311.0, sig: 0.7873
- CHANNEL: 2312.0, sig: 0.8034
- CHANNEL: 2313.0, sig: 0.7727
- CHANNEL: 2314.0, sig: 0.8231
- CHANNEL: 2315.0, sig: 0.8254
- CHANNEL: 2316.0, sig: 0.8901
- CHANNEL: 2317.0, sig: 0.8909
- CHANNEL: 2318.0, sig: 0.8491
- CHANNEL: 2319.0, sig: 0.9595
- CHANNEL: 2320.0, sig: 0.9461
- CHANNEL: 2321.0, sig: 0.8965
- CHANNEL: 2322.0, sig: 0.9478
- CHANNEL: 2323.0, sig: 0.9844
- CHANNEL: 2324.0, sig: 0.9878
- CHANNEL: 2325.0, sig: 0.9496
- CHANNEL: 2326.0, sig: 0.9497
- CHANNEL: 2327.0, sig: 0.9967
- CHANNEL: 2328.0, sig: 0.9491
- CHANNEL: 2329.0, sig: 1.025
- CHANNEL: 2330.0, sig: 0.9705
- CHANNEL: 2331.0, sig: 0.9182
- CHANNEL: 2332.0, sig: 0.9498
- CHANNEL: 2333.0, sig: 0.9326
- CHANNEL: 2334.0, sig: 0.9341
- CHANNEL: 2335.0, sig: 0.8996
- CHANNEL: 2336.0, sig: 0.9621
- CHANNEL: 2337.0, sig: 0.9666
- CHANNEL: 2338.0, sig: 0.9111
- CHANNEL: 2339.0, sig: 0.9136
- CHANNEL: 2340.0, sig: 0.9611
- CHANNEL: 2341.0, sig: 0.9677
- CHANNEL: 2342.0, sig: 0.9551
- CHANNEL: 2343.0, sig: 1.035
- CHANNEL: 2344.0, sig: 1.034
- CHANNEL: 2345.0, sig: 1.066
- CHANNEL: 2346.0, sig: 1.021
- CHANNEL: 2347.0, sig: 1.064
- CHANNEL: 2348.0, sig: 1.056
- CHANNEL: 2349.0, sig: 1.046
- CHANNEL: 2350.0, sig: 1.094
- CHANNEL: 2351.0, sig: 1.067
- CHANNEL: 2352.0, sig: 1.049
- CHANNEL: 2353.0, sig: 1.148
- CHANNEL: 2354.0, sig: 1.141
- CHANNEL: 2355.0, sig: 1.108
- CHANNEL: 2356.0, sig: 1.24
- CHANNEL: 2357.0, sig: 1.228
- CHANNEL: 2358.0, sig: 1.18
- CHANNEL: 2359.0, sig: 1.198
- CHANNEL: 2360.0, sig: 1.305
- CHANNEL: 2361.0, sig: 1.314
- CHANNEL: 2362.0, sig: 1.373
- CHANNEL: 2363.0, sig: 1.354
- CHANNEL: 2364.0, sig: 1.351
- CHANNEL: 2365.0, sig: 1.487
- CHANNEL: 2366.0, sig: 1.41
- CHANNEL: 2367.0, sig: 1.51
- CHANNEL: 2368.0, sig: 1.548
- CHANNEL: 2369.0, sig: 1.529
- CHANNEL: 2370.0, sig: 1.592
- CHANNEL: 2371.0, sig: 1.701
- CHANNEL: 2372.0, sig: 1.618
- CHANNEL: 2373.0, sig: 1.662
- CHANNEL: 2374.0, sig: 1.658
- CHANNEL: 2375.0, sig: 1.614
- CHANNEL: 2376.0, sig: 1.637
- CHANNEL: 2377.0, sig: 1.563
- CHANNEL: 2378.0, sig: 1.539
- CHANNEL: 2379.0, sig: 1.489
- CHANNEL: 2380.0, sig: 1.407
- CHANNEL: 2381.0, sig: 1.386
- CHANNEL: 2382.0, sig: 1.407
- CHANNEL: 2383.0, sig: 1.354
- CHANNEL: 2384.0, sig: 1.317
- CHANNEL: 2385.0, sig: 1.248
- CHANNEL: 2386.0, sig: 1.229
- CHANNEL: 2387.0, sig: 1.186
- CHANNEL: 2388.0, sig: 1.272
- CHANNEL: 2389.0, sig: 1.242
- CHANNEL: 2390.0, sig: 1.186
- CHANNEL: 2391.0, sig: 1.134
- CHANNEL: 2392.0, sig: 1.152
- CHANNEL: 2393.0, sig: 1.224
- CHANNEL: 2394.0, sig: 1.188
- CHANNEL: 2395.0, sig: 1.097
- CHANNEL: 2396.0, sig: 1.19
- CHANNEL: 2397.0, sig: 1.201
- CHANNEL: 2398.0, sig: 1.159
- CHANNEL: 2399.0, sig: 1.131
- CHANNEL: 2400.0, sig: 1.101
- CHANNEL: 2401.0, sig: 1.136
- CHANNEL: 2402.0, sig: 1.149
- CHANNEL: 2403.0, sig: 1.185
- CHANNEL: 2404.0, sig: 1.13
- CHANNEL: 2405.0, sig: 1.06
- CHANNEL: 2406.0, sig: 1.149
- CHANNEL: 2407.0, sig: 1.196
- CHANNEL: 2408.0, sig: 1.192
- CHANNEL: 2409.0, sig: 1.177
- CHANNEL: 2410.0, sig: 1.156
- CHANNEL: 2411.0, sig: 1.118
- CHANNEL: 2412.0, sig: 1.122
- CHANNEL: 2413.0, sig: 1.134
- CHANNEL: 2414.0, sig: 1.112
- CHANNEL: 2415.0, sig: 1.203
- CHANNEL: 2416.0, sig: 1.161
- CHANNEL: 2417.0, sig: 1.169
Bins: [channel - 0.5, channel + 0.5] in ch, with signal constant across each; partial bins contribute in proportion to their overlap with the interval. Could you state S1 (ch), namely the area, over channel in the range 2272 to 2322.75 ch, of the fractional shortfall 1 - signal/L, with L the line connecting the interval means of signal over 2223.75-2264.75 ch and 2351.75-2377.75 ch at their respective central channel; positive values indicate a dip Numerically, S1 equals 5.1 ch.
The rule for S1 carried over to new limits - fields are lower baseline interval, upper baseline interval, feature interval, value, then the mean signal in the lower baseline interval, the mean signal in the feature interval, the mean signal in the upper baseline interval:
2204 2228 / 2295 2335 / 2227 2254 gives 1.0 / 1.07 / 1.01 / 0.972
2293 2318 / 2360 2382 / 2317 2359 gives 8.2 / 1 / 1.01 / 1.5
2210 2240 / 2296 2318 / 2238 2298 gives -4.6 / 1.05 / 1.09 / 0.979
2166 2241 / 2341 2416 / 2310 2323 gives 3.5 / 1.05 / 0.869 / 1.25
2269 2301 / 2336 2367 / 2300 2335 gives 6.2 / 1.16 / 0.948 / 1.14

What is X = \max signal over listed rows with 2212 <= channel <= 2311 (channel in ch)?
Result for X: 1.231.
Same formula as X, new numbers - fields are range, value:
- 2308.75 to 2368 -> 1.548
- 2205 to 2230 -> 1.181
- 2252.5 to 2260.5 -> 1.057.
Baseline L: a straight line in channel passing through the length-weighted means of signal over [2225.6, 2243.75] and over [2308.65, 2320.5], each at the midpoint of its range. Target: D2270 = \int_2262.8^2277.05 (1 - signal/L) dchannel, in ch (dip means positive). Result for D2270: -2.4 ch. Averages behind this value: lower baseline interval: 1.03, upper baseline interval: 0.85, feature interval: 1.11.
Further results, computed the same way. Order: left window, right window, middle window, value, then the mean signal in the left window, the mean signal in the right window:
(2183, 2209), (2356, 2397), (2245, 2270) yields 3.2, 1.06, 1.37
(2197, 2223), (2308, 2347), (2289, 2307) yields -3.2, 1.08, 0.93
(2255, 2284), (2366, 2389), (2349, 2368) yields 2.0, 1.1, 1.47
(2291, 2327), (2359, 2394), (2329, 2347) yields 3.1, 0.998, 1.41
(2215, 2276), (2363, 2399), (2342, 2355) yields 2.3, 1.04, 1.38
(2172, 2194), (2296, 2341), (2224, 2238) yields -0.3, 1.05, 0.963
